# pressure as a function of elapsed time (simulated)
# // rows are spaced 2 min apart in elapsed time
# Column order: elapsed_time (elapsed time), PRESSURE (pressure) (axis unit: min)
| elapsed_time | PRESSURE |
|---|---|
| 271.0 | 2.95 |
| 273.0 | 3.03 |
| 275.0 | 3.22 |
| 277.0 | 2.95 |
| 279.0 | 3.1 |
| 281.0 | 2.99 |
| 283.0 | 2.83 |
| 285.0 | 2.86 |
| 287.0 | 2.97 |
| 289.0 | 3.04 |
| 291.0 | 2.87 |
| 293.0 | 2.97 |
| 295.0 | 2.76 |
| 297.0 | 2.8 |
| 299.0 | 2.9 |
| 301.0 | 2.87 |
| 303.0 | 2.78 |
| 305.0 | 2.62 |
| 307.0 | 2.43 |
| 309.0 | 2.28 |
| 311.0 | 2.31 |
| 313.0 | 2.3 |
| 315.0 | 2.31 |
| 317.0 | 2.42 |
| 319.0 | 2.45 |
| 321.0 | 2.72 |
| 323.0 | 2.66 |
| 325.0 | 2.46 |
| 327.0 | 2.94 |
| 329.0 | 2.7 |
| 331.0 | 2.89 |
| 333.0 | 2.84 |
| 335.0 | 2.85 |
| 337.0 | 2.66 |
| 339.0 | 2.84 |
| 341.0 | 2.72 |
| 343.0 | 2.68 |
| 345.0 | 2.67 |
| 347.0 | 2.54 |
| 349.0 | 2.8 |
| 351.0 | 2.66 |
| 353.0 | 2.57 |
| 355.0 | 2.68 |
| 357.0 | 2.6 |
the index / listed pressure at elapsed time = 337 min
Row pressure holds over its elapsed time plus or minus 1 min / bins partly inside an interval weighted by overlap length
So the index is 2.66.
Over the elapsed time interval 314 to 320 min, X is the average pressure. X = 2.39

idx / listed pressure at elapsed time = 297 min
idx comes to 2.8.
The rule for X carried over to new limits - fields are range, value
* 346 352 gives 2.67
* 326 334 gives 2.84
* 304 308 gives 2.53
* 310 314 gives 2.3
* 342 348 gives 2.63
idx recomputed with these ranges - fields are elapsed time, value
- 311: 2.31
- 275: 3.22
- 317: 2.42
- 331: 2.89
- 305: 2.62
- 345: 2.67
